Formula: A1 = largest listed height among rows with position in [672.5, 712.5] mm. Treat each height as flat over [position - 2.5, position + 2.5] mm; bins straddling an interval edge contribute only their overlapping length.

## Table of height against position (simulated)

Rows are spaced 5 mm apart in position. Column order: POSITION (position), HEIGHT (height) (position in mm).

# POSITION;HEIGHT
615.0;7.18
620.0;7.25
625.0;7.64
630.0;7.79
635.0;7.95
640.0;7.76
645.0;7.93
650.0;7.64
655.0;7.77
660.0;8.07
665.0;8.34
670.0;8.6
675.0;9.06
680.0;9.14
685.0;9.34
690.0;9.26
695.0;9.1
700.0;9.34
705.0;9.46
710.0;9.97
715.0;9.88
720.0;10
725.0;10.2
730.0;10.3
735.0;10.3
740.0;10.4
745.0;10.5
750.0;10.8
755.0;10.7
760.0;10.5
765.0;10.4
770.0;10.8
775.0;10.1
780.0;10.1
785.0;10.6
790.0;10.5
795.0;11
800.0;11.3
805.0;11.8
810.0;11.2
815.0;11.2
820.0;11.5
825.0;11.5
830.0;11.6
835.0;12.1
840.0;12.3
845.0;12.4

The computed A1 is 9.97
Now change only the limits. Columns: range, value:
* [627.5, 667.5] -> 8.34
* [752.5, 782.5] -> 10.8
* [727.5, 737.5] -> 10.3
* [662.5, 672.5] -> 8.6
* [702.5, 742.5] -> 10.4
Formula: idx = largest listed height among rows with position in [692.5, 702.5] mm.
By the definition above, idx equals 9.34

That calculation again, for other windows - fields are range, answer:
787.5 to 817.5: 11.8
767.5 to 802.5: 11.3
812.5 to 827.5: 11.5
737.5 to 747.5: 10.5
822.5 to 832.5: 11.6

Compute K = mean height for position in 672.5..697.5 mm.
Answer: 9.18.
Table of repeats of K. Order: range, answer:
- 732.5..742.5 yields 10.3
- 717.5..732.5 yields 10.2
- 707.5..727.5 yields 10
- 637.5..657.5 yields 7.78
